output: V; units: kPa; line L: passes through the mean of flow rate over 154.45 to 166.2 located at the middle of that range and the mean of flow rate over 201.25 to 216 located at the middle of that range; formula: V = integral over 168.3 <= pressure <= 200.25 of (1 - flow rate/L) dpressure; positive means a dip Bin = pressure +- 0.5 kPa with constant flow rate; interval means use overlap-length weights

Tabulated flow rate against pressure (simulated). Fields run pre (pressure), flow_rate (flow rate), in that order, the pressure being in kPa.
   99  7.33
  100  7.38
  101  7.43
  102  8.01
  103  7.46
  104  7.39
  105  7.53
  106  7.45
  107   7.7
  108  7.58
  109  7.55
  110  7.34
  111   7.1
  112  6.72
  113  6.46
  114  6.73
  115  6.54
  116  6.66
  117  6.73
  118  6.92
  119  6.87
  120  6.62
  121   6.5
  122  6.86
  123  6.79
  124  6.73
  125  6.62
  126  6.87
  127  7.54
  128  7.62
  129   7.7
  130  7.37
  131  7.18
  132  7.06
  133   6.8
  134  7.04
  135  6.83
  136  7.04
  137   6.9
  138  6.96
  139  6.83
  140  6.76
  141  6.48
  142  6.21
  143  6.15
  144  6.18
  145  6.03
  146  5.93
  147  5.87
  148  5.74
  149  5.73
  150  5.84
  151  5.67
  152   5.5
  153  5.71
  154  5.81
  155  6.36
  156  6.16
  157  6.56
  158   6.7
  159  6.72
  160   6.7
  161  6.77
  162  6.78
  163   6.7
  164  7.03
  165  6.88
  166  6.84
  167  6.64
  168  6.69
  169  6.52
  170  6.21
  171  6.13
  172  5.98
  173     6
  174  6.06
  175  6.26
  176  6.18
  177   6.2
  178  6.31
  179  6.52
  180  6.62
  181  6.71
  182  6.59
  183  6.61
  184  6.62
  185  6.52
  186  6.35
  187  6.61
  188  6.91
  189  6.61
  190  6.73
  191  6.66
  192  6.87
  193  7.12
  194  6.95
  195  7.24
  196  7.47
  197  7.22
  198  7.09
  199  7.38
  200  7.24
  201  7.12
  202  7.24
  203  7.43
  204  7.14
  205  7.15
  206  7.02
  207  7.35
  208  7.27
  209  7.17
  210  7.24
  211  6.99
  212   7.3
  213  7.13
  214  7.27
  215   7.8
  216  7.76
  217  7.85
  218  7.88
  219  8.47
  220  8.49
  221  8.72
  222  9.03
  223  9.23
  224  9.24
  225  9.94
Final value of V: 1.5 kPa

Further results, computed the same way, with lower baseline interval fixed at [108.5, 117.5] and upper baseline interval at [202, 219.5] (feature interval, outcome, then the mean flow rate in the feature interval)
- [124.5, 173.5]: 3.7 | 6.54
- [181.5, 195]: 1.1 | 6.72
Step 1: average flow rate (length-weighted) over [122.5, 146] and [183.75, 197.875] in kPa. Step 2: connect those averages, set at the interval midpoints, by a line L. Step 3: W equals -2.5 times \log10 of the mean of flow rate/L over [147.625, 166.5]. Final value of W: 0.085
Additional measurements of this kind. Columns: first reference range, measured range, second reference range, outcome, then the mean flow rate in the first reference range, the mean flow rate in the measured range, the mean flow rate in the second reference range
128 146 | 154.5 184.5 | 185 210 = 0.07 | 6.79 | 6.5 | 7.05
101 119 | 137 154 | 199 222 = 0.19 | 7.17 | 6.11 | 7.53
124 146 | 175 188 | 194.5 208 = 0.10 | 6.84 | 6.49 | 7.24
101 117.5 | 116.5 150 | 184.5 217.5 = 0.07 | 7.19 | 6.7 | 7.13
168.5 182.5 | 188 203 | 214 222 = 0.01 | 6.31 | 7.07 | 8.14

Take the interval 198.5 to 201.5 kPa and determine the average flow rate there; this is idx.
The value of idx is 7.25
